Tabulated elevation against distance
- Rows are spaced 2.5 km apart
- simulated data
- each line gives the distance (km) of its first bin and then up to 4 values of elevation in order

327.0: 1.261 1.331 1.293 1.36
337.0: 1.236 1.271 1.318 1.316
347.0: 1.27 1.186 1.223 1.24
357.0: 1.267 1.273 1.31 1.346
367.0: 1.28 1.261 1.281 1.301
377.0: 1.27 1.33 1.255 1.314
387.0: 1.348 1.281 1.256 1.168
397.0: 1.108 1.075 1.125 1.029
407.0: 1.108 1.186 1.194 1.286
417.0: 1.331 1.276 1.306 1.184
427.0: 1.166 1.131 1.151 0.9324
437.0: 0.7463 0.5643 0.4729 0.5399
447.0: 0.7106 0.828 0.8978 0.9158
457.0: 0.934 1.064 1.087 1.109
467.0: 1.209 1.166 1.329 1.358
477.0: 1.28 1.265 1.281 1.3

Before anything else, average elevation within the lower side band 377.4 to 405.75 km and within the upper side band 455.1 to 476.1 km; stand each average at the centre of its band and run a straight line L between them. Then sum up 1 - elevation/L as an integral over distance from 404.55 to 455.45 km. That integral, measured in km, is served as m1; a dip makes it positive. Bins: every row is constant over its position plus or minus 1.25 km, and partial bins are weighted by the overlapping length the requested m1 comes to 7.9 km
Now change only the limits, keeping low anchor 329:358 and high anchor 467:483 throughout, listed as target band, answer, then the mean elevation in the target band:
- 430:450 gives 8.2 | 0.755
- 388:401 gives 1.0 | 1.18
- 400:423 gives 1.4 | 1.2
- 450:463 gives 3.1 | 0.969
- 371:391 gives -0.4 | 1.3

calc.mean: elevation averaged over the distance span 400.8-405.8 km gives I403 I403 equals 1.08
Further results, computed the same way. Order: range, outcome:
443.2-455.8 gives 0.778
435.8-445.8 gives 0.581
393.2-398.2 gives 1.14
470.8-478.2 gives 1.32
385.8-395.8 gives 1.26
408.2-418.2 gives 1.25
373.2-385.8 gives 1.29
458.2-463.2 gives 1.07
